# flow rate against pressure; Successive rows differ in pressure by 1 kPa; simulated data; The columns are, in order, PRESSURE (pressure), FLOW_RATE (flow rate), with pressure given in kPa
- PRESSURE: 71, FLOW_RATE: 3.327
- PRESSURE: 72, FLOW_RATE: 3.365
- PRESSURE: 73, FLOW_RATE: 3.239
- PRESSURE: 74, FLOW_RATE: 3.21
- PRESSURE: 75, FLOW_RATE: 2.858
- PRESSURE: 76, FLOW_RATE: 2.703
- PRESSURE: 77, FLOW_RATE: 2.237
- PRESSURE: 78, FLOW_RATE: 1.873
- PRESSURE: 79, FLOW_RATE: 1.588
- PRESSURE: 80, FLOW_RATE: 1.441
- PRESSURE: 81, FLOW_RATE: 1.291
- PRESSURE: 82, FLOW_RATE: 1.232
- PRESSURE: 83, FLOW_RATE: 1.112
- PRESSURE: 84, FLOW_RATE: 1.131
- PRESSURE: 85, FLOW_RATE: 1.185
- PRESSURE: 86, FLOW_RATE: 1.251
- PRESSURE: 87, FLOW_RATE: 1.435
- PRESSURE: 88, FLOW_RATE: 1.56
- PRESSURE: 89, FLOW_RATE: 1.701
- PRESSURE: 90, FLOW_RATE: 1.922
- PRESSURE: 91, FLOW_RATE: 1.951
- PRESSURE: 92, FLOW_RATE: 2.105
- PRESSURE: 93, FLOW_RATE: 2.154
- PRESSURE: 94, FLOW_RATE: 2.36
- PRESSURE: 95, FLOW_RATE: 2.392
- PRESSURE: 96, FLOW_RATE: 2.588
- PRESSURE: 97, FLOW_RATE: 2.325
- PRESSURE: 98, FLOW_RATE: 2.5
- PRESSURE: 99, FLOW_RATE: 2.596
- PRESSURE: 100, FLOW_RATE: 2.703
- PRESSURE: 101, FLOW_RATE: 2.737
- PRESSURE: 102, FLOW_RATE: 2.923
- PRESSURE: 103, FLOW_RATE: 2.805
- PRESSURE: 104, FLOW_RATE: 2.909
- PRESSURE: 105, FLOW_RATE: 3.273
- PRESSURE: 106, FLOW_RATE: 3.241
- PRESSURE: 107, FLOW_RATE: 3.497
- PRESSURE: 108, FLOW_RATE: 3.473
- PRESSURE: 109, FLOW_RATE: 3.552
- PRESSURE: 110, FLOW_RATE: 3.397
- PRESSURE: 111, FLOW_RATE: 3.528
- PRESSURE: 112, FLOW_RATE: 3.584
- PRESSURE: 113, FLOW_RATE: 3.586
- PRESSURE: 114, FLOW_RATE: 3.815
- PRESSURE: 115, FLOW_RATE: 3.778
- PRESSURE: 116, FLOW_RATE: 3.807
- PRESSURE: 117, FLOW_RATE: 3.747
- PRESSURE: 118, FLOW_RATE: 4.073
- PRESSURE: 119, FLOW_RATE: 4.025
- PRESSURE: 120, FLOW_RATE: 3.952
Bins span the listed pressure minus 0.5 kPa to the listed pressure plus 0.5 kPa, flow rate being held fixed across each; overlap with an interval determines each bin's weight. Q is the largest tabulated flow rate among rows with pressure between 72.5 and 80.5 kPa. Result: 3.239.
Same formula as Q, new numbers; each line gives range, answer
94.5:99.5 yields 2.596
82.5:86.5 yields 1.251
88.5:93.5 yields 2.154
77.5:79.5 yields 1.873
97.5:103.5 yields 2.923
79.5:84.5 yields 1.441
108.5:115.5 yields 3.815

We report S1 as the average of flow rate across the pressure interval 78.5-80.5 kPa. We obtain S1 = 1.51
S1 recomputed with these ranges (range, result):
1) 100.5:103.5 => 2.82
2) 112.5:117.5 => 3.75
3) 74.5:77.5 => 2.6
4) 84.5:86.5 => 1.22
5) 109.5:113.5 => 3.52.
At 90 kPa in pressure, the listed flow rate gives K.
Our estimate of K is 1.922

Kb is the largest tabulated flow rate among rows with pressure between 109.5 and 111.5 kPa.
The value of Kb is 3.528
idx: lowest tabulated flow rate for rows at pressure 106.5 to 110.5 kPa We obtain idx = 3.397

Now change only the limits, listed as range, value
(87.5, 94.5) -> 1.56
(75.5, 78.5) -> 1.873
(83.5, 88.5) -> 1.131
